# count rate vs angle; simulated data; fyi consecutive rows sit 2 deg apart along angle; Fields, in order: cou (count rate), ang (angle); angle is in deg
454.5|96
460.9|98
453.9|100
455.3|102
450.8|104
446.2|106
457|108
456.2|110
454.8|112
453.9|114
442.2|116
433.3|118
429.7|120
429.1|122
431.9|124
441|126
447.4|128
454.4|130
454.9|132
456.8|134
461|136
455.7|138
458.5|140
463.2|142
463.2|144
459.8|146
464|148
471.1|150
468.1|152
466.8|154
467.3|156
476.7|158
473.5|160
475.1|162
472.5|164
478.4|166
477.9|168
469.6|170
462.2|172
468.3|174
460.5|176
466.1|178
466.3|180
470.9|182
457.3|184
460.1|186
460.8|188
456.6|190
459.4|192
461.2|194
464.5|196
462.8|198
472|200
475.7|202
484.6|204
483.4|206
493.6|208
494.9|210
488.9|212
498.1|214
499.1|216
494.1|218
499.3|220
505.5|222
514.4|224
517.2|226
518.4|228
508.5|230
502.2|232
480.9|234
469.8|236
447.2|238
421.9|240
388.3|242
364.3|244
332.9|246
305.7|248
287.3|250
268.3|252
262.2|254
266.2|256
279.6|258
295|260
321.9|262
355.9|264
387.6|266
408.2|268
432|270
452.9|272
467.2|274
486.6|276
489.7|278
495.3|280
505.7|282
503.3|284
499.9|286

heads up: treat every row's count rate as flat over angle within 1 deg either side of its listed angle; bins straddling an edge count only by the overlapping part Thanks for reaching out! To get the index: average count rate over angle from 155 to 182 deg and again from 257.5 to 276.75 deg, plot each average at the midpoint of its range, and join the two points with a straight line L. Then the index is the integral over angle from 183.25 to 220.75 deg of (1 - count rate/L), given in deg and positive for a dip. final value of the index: -2.92 deg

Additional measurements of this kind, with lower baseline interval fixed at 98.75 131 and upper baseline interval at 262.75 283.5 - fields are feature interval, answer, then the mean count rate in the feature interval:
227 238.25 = -1.08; 491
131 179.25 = -2.13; 466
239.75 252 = 2.97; 339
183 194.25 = -0.30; 459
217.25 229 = -1.60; 508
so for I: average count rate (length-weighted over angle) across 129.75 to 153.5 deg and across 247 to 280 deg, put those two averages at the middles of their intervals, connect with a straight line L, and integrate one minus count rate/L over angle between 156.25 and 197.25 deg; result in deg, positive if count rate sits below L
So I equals -3.2 deg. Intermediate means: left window 461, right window 364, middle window 467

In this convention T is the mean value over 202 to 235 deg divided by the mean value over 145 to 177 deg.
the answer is 1.1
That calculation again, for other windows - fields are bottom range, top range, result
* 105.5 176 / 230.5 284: 0.86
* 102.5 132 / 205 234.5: 1.12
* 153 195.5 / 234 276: 0.78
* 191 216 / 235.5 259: 0.71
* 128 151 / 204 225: 1.08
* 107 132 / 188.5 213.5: 1.07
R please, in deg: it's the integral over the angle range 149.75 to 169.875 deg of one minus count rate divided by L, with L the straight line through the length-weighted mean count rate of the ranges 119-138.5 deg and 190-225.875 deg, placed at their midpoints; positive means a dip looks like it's -0.5 deg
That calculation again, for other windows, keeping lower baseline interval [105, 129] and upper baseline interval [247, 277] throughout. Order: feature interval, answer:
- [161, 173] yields -1.77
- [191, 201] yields -1.79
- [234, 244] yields -1.73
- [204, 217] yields -3.65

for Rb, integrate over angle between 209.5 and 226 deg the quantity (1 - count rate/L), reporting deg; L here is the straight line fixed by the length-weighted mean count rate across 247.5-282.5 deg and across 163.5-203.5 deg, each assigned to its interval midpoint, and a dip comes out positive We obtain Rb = -2.80 deg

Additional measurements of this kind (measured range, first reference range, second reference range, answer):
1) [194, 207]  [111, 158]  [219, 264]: -1.7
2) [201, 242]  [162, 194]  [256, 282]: -4.8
